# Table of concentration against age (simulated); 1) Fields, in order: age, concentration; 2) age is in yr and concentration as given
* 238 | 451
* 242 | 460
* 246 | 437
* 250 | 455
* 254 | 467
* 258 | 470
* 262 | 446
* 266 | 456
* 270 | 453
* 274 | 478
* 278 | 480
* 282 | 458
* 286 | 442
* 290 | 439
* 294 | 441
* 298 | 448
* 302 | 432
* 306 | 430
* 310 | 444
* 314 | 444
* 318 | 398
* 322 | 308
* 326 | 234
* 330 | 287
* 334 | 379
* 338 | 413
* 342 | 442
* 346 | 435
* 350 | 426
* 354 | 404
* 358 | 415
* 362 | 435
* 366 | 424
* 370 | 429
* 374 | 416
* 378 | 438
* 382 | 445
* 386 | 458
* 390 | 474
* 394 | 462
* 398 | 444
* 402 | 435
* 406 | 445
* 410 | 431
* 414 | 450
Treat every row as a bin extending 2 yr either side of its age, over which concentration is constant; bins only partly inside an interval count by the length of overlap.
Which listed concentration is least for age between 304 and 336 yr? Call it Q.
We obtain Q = 234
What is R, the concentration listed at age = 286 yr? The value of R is 442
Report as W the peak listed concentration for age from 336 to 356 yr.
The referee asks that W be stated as 442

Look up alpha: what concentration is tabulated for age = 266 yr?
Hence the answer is 456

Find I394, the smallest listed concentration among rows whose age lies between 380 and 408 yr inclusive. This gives 435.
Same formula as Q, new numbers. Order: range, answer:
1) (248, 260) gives 455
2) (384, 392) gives 458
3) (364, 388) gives 416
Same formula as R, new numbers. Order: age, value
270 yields 453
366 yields 424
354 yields 404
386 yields 458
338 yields 413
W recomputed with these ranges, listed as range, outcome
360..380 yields 438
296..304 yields 448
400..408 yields 445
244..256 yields 467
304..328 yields 444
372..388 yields 458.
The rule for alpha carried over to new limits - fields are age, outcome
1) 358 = 415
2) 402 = 435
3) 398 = 444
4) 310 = 444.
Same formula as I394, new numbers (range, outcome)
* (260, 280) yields 446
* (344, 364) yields 404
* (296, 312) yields 430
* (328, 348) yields 287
